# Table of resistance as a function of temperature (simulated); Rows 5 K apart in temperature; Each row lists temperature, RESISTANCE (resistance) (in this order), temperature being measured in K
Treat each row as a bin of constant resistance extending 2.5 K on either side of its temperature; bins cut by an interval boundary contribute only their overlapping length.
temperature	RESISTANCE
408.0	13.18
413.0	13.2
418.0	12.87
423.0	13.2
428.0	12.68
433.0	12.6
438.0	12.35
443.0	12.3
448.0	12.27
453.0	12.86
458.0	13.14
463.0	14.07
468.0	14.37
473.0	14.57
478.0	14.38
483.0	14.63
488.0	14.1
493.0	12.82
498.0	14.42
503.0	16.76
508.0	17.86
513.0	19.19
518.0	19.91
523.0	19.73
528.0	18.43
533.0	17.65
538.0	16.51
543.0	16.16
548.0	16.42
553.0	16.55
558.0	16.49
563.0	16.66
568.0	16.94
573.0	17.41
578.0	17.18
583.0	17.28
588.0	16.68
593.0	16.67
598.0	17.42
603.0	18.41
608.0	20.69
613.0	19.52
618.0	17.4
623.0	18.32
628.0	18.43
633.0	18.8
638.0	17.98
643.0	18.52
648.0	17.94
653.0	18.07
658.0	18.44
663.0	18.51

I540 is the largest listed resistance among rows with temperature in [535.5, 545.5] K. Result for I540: 16.51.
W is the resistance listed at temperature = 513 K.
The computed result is 19.19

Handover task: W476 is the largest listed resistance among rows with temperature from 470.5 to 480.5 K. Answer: 14.57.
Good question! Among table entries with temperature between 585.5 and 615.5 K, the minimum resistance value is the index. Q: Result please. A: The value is 16.67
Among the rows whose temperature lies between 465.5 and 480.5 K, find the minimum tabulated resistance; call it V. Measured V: 14.37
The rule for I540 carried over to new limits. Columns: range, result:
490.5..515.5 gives 19.19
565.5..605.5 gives 18.41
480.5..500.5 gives 14.63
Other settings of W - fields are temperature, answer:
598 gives 17.42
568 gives 16.94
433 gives 12.6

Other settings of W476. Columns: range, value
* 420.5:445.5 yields 13.2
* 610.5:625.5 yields 19.52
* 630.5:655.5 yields 18.8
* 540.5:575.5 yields 17.41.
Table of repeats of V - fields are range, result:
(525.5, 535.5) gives 17.65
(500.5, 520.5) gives 16.76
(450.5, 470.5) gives 12.86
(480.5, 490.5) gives 14.1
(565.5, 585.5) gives 16.94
